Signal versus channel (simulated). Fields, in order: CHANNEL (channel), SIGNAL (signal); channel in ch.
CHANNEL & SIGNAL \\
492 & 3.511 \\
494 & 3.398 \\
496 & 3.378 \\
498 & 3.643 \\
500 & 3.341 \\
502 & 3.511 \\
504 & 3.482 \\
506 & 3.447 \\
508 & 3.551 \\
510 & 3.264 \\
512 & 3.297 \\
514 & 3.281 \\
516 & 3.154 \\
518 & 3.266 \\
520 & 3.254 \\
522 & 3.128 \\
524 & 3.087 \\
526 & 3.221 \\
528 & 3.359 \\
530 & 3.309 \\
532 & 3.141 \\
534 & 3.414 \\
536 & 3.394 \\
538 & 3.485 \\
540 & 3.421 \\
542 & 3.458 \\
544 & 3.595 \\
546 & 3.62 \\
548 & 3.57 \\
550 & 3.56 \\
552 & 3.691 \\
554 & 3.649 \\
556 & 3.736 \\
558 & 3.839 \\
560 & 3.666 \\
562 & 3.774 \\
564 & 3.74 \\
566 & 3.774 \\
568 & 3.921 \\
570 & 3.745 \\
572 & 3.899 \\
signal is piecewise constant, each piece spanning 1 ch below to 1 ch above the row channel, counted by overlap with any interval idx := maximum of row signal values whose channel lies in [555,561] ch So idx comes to 3.839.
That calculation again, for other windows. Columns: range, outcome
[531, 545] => 3.595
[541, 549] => 3.62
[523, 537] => 3.414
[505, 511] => 3.551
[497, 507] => 3.643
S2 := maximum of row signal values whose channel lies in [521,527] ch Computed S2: 3.221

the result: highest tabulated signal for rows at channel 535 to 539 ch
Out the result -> 3.485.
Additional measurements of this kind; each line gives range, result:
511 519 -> 3.297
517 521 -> 3.266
